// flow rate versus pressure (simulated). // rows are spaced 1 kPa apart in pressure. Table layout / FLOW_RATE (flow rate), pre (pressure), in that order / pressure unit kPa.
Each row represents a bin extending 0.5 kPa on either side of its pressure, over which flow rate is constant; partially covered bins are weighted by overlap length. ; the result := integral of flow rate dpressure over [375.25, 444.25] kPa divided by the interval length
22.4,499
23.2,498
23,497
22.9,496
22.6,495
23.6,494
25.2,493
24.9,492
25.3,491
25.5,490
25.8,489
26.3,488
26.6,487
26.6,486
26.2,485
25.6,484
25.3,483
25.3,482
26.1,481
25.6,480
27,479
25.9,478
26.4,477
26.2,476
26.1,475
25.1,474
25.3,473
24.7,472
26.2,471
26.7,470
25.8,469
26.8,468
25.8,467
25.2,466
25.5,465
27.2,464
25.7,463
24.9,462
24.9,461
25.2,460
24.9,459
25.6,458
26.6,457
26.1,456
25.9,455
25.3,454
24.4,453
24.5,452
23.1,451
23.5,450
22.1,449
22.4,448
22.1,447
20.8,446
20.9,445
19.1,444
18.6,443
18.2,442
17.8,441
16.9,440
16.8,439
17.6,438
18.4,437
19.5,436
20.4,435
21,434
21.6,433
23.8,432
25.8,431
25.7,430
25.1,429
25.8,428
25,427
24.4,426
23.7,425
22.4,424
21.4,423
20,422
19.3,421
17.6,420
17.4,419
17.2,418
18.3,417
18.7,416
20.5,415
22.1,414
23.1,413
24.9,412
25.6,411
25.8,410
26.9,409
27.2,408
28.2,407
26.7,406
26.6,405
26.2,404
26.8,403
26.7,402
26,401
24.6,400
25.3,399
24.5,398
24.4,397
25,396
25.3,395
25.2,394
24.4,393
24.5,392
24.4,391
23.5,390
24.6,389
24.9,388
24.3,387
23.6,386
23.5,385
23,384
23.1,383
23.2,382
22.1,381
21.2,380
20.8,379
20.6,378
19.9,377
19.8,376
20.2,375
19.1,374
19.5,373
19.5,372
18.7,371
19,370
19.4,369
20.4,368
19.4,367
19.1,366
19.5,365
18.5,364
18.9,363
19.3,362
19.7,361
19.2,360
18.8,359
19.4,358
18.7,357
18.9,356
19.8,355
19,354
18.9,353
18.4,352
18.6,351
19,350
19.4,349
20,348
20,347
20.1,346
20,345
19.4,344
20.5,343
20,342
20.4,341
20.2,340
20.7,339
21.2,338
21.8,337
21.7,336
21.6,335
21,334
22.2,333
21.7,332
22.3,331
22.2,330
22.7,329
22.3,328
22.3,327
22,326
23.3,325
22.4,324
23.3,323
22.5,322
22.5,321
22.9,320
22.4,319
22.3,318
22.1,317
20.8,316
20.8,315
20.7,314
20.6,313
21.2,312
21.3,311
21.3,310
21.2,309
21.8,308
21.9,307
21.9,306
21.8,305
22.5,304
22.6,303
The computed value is 22.7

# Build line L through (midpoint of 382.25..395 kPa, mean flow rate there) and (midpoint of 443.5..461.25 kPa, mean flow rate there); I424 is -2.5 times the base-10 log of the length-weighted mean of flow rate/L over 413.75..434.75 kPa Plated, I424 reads 0.103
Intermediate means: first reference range 24.1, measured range 21.7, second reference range 23.7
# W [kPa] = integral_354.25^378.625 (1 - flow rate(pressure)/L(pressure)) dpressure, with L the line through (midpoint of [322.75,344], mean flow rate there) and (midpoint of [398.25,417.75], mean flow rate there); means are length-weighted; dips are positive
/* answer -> 3.8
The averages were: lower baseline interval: 21.6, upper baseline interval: 24.6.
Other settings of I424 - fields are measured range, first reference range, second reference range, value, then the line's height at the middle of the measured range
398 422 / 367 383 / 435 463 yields -0.12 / 21.2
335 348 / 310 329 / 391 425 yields 0.09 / 22.4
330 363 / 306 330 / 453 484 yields 0.13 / 22.7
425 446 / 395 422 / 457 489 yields 0.16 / 24.6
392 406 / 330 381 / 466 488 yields -0.15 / 22.1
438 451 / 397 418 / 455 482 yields 0.26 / 25.3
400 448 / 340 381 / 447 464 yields 0.03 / 23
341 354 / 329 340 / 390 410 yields 0.15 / 22.4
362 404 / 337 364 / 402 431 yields -0.04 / 21.5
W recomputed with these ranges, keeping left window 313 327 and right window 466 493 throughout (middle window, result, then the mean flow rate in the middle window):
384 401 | -0.5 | 24.5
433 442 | 2.2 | 18.7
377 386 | 0.5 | 22.1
